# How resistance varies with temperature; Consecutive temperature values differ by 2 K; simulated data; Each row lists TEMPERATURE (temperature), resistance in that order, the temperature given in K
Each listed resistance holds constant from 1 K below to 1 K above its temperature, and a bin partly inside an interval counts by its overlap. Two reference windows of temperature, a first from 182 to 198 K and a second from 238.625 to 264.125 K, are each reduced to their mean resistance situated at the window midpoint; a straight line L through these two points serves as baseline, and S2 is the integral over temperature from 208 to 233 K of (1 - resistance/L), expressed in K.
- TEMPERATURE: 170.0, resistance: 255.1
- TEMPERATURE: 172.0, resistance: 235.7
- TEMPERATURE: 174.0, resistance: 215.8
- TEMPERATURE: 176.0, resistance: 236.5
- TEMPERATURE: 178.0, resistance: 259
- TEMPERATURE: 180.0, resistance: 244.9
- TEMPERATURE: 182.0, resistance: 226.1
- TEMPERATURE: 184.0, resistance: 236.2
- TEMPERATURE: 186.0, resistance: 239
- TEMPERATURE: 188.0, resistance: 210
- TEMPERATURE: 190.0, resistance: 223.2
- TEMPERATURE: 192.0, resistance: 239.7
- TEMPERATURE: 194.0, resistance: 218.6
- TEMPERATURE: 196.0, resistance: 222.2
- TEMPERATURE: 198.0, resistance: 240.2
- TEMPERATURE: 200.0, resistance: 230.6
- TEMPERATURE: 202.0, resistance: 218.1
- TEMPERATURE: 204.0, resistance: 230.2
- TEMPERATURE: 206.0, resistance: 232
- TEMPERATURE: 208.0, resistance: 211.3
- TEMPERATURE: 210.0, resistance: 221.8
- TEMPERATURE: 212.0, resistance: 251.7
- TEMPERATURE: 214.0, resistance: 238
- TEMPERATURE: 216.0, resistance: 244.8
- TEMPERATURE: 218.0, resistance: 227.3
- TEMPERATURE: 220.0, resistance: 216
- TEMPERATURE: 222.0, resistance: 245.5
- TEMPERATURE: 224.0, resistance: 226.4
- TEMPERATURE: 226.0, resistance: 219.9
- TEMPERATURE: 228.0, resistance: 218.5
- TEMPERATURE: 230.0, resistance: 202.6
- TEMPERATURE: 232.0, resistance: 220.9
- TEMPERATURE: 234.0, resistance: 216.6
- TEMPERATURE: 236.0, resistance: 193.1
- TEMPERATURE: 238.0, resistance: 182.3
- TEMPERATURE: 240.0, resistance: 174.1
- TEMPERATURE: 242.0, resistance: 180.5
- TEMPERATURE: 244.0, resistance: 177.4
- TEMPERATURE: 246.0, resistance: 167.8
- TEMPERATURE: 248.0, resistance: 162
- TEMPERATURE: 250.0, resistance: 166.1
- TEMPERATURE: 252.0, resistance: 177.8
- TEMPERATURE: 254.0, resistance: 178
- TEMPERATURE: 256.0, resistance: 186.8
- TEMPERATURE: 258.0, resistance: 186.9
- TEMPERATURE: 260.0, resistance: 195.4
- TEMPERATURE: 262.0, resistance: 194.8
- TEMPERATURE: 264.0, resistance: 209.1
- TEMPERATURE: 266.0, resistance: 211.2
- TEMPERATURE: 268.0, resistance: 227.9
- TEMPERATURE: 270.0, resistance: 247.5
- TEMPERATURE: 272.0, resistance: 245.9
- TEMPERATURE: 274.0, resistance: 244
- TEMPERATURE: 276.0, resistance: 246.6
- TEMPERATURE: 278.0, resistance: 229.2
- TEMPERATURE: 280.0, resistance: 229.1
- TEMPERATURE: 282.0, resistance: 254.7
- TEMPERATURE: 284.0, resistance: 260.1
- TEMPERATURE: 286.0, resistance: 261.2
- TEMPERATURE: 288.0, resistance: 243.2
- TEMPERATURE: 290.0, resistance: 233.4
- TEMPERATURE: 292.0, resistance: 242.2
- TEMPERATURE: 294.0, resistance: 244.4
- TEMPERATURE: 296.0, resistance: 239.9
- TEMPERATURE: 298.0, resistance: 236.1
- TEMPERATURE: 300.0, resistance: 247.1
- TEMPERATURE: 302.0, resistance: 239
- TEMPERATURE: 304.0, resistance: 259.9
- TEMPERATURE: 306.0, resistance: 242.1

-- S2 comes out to -2.80 K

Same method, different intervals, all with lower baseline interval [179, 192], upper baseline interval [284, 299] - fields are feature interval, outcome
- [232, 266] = 7.48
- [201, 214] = 0.29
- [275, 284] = 0.02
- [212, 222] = -0.01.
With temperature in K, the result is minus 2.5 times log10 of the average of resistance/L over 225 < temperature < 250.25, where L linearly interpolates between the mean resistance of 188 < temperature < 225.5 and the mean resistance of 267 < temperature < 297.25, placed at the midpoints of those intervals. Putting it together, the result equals 0.22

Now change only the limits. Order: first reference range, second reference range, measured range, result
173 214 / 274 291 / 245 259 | 0.342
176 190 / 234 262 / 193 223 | -0.078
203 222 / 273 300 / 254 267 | 0.217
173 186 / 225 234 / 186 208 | 0.014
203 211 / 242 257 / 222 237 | -0.097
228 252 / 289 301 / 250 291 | -0.022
